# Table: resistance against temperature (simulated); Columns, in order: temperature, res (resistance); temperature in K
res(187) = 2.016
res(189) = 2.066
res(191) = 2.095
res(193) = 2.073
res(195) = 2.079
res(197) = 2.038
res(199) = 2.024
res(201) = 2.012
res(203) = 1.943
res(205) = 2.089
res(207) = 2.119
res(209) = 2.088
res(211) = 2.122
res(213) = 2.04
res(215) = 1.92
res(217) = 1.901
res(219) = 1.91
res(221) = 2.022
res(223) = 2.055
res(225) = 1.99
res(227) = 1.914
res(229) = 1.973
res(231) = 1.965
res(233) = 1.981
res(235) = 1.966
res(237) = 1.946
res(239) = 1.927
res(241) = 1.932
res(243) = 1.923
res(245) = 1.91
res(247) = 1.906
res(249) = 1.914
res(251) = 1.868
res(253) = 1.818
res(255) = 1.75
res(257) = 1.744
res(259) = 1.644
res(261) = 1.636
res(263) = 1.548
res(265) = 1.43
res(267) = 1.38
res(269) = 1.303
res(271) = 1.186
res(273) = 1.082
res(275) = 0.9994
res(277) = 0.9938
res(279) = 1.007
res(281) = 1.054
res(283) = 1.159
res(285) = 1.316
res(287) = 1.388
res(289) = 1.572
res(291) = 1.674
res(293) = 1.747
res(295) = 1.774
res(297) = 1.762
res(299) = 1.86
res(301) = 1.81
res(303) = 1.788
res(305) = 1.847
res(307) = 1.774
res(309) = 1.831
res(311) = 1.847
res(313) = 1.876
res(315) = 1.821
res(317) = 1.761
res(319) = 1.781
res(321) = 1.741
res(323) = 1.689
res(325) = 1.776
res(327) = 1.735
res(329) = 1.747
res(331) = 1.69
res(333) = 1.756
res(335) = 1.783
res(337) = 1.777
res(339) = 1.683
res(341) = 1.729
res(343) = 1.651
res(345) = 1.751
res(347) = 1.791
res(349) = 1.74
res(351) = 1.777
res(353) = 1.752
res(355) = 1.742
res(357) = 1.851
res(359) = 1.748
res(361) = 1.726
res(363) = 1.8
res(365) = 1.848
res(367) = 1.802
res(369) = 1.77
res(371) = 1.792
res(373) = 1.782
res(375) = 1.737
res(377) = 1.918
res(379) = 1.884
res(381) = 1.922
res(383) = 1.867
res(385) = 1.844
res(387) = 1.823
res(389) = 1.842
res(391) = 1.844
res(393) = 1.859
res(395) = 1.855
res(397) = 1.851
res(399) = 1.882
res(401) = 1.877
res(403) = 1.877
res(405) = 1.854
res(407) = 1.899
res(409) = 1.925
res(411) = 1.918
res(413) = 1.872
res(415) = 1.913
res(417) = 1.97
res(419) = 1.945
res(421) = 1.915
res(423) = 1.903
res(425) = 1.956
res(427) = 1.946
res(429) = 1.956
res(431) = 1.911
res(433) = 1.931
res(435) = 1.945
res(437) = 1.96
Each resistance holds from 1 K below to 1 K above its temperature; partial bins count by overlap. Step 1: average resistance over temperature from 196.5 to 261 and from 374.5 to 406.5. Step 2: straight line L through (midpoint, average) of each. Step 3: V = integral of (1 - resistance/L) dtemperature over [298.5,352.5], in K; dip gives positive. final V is 3.5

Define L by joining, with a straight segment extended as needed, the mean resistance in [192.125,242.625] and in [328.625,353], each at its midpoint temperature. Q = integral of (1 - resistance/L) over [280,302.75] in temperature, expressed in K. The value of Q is 3.4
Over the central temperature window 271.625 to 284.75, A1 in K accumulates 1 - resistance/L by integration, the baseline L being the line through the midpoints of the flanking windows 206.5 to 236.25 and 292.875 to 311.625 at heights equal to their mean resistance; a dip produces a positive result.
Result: 5.59 K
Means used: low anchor 2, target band 1.07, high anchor 1.81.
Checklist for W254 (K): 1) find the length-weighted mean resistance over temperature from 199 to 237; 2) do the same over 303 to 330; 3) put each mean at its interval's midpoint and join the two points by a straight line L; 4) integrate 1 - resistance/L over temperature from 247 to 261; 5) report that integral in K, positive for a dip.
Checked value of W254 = 1.0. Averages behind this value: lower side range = 2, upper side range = 1.79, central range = 1.79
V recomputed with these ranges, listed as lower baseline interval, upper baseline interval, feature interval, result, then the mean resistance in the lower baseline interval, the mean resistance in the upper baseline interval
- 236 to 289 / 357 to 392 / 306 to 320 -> -1.28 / 1.53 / 1.82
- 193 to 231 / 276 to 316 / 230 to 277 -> 3.78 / 2.01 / 1.6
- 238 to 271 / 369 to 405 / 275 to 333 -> 4.49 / 1.71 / 1.85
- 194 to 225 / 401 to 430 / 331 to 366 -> 3.48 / 2.02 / 1.92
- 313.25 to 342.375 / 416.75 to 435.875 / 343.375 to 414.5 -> 0.72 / 1.75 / 1.94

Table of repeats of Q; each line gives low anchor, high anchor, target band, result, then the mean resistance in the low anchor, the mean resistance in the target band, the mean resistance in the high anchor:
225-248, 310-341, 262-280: 6.3 K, 1.94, 1.21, 1.76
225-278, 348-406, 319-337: 0.3 K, 1.68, 1.74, 1.82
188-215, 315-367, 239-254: 0.5 K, 2.06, 1.9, 1.76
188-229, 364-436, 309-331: 1.9 K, 2.02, 1.78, 1.88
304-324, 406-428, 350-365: 0.6 K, 1.8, 1.78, 1.92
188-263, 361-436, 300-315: 0.7 K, 1.95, 1.82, 1.87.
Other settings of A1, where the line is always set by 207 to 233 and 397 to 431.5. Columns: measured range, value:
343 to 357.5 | 1.3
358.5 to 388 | 1.7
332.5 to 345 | 1.4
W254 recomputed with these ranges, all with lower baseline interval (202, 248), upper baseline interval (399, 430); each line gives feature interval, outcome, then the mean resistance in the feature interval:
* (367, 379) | 0.76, 1.81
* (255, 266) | 1.98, 1.61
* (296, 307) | 0.81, 1.81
